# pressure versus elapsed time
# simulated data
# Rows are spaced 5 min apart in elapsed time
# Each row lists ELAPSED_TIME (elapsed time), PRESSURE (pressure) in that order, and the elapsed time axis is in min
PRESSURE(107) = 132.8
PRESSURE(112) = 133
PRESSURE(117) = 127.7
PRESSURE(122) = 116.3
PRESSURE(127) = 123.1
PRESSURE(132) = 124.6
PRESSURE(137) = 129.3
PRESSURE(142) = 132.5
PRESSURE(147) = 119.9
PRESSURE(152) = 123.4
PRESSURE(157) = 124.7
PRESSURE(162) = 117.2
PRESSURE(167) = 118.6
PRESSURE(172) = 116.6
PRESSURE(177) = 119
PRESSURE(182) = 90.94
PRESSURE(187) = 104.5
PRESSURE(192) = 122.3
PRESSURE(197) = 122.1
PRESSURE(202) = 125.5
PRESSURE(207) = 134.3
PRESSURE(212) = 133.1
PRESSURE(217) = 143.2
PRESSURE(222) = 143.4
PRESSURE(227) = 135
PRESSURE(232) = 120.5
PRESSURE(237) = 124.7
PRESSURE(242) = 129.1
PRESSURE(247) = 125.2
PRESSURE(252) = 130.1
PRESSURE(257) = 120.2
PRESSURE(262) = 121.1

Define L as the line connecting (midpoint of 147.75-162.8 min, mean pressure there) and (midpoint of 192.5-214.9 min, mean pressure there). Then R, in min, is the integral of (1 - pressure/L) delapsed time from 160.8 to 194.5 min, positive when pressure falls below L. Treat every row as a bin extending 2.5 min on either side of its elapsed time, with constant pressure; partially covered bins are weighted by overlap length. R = 3.34 min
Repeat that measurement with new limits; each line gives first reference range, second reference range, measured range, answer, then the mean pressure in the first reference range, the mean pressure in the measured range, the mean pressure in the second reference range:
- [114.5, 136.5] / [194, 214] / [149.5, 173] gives 1.0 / 124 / 120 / 128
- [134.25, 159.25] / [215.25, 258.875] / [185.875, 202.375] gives 1.2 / 126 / 119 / 130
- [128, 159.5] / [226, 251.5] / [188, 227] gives -1.5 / 126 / 131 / 127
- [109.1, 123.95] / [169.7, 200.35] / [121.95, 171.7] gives -1.1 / 126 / 123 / 113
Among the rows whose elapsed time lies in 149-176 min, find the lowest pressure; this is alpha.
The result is 116.6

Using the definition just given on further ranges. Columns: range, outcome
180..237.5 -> 90.94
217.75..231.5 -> 135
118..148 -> 116.3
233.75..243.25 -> 124.7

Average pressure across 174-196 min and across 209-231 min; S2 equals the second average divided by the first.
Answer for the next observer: 1.2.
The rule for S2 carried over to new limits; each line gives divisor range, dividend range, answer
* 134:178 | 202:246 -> 1.08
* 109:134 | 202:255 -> 1.05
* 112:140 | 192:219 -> 1.04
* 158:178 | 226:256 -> 1.07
